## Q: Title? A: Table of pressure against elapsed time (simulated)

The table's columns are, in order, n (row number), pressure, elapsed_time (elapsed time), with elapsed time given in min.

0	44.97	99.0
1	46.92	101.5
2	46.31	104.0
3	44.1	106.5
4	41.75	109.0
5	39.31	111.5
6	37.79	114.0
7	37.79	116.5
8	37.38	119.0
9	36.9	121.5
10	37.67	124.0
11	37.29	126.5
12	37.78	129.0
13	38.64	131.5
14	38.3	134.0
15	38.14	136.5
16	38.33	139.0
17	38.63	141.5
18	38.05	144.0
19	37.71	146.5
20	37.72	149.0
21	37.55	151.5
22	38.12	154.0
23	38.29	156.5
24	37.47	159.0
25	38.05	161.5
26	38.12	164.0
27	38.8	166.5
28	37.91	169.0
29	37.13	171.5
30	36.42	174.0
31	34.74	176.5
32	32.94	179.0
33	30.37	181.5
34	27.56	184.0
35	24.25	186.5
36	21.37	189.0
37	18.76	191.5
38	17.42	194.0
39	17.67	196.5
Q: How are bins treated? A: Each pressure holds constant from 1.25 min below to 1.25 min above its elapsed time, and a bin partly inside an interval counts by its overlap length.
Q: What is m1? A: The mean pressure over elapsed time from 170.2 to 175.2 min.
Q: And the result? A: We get 36.8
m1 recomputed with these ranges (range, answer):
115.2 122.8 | 37.4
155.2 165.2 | 38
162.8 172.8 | 38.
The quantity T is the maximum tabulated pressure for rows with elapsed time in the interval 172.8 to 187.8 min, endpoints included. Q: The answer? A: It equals 36.42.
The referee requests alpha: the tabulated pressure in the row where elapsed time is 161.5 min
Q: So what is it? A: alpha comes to 38.05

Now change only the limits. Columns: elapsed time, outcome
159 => 37.47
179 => 32.94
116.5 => 37.79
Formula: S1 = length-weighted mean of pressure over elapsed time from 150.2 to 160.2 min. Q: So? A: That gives 37.9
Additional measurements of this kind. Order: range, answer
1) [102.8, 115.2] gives 41.9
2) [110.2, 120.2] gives 38.1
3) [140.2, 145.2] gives 38.3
